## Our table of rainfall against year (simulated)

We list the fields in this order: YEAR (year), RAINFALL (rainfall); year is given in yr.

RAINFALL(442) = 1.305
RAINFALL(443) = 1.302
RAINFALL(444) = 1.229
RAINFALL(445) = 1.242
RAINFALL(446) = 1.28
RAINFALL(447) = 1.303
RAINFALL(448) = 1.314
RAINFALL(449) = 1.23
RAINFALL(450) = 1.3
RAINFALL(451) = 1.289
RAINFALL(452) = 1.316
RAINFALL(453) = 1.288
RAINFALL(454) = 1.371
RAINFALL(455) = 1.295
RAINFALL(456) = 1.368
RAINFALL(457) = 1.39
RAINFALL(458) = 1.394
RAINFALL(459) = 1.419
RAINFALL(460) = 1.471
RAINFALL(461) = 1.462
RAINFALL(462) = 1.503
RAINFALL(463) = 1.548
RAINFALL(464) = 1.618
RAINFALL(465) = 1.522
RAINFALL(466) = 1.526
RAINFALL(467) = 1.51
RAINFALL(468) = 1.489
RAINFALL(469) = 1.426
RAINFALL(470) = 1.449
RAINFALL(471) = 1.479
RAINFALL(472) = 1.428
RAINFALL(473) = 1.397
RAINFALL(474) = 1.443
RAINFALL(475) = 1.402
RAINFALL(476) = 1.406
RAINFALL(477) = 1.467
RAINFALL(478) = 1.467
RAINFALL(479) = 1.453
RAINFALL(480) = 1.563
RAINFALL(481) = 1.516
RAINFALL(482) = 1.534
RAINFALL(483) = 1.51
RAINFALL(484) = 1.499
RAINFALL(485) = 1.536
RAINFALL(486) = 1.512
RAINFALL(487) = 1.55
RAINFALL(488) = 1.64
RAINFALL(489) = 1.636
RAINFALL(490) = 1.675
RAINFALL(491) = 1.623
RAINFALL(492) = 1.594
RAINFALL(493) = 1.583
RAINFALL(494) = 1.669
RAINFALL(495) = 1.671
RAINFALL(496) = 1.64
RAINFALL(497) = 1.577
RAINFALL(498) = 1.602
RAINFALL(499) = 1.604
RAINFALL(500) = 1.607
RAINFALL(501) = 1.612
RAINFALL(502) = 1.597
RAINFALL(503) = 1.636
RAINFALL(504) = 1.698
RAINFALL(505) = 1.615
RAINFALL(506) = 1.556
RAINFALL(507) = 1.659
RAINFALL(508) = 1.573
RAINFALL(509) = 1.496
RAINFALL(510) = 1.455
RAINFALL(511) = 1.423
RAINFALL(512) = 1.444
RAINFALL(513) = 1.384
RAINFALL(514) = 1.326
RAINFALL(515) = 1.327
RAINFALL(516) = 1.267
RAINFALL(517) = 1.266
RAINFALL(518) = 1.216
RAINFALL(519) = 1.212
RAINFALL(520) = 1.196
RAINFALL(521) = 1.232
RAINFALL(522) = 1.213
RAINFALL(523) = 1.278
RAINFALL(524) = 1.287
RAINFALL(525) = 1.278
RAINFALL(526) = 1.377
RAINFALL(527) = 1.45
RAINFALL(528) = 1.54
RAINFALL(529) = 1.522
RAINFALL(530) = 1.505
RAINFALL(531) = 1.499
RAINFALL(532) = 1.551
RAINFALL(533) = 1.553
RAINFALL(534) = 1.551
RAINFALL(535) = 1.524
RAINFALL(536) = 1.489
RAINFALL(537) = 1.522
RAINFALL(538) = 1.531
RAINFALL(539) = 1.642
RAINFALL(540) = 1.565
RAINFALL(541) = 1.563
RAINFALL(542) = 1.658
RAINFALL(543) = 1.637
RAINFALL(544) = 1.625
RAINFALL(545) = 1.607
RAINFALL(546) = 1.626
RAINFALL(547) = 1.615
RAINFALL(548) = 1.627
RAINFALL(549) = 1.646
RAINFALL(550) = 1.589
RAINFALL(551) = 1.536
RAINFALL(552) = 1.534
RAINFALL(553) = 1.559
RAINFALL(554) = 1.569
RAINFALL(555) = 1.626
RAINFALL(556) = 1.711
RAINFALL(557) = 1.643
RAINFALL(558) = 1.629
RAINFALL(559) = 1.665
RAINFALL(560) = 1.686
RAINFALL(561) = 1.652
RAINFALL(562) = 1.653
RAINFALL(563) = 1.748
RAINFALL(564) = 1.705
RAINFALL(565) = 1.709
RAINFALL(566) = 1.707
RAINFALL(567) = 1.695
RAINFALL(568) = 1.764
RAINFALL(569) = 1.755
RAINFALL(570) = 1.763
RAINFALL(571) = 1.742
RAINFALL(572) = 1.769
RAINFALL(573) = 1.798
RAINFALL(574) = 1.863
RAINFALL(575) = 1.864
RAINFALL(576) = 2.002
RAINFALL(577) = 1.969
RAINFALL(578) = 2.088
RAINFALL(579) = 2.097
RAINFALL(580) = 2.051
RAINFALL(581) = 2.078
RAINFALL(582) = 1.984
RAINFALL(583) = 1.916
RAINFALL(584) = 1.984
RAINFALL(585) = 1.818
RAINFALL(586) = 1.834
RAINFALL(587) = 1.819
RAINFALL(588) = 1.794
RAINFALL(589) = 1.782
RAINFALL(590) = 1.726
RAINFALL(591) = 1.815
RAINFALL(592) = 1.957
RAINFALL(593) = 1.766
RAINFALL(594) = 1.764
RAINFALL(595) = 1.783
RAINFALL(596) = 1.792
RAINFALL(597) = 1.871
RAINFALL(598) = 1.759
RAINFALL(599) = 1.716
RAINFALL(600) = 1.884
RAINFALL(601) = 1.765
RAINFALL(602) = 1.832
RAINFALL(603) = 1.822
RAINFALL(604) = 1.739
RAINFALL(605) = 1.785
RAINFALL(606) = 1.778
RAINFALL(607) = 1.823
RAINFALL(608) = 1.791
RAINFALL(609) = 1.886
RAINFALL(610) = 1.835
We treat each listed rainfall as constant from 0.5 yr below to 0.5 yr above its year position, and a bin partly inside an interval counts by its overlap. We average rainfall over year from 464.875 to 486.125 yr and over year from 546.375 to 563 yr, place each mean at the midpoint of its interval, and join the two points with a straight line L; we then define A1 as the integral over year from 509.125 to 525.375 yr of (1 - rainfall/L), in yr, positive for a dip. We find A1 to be 2.6 yr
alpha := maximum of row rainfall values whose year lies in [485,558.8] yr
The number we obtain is 1.711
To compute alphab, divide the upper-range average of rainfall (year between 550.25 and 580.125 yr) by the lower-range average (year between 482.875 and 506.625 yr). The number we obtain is 1.1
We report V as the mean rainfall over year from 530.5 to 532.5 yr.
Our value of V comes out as 1.52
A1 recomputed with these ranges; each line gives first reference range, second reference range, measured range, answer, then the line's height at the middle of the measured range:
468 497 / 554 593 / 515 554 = 5.0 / 1.69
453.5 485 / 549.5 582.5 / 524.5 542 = 1.6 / 1.66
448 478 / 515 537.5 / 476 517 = -4.0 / 1.4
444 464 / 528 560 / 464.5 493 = -1.8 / 1.42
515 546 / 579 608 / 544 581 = -1.9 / 1.65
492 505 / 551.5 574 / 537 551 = 0.6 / 1.67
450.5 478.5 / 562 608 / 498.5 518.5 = 1.1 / 1.58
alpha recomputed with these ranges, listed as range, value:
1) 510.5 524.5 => 1.444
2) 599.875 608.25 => 1.884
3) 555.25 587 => 2.097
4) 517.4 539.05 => 1.642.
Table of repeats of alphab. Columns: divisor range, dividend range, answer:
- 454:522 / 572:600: 1.26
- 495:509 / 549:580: 1.08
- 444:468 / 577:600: 1.35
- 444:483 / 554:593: 1.28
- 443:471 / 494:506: 1.17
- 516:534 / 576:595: 1.39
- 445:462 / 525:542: 1.13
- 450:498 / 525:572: 1.08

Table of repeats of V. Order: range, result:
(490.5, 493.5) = 1.6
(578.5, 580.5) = 2.07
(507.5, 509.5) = 1.53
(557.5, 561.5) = 1.66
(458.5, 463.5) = 1.48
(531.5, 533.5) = 1.55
